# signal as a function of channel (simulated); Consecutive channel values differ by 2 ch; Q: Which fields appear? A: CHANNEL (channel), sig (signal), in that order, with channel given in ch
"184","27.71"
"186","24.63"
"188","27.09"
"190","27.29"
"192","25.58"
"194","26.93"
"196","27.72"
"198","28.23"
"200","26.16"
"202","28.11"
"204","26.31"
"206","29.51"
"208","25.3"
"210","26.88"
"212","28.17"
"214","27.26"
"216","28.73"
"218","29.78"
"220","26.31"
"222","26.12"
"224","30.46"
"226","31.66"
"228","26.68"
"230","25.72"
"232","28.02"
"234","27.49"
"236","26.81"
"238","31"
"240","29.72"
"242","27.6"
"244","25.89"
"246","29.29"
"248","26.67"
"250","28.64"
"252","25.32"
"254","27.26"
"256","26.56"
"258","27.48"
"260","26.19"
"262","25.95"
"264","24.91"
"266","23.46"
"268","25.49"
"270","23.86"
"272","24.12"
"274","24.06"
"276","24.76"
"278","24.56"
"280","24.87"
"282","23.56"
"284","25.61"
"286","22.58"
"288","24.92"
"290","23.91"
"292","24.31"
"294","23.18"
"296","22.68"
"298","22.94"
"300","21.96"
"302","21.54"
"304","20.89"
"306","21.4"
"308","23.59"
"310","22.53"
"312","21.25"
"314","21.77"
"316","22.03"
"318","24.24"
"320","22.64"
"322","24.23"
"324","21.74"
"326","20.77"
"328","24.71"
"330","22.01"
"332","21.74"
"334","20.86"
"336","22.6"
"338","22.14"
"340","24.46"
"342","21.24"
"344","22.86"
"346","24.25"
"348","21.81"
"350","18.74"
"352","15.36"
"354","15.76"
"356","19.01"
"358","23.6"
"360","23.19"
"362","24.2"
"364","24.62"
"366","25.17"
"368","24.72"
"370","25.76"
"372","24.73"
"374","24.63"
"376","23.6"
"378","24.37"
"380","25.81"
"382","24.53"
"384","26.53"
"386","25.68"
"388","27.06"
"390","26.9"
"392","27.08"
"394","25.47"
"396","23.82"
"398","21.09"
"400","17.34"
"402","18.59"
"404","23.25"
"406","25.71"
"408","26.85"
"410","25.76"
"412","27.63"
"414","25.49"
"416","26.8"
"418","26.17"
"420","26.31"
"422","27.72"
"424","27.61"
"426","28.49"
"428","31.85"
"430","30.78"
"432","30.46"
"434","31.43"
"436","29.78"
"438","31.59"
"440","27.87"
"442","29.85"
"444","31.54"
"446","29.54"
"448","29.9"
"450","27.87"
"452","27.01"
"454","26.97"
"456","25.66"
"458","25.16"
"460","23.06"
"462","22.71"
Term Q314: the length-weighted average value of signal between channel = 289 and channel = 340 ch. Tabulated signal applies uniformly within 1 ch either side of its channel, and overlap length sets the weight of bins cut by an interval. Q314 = 22.5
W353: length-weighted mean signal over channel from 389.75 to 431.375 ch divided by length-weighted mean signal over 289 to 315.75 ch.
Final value 1.15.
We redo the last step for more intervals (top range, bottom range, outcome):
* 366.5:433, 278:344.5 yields 1.13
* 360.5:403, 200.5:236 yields 0.88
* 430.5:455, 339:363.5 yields 1.39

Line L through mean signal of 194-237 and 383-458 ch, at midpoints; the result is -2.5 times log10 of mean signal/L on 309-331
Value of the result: 0.21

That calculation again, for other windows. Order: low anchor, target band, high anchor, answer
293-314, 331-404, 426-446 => 0.137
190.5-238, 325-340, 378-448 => 0.215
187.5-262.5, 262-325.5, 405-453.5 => 0.191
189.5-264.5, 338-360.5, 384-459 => 0.283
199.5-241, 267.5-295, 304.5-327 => 0.005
